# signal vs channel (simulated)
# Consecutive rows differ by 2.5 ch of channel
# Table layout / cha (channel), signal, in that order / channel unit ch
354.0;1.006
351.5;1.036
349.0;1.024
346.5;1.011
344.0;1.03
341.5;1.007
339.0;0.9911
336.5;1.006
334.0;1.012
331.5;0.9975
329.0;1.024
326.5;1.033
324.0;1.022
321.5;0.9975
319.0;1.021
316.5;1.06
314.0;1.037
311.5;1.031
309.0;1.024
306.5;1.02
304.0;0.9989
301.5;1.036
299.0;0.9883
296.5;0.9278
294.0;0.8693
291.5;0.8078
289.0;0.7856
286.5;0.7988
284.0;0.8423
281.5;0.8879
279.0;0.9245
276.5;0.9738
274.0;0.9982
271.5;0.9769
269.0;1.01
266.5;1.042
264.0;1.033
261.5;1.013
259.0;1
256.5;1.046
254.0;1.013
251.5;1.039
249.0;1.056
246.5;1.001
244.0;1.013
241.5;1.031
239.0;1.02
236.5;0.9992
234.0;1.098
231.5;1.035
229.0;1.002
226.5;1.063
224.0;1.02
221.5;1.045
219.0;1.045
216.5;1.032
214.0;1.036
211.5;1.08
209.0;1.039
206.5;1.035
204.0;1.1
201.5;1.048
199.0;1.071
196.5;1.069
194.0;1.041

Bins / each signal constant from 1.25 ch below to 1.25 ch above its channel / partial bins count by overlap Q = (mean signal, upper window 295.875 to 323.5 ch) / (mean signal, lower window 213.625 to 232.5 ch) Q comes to 0.98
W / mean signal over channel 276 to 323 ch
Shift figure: 0.949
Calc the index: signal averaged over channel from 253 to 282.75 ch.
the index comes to 0.993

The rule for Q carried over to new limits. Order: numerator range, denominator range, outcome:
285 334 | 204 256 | 0.94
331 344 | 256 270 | 0.98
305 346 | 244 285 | 1.03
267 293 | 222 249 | 0.88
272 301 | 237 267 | 0.88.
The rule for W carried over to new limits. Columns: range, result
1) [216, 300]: 0.983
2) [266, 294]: 0.908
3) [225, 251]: 1.03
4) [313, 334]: 1.02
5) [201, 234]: 1.05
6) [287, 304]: 0.905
